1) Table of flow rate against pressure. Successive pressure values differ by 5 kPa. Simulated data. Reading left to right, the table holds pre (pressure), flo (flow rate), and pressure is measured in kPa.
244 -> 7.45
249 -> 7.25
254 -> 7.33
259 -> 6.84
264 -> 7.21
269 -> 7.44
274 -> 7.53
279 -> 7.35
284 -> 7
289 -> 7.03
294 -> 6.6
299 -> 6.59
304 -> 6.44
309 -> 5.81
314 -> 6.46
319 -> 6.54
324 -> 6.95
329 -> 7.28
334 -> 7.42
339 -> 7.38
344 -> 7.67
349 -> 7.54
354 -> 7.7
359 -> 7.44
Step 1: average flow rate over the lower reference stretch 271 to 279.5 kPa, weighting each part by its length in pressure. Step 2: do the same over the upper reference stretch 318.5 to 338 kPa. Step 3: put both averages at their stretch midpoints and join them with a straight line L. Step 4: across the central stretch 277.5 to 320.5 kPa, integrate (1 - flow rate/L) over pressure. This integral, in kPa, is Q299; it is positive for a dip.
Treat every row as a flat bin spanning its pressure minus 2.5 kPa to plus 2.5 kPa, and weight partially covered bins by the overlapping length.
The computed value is 4.0 kPa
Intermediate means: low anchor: 7.46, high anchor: 7.13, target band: 6.63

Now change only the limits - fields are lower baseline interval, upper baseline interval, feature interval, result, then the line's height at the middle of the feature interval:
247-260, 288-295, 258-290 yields -1.1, 6.98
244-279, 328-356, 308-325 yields 2.3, 7.44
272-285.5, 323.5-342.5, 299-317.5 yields 2.6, 7.31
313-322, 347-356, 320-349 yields -1.0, 7.08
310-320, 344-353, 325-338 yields -0.6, 6.99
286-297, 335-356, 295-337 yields 2.7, 7.15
